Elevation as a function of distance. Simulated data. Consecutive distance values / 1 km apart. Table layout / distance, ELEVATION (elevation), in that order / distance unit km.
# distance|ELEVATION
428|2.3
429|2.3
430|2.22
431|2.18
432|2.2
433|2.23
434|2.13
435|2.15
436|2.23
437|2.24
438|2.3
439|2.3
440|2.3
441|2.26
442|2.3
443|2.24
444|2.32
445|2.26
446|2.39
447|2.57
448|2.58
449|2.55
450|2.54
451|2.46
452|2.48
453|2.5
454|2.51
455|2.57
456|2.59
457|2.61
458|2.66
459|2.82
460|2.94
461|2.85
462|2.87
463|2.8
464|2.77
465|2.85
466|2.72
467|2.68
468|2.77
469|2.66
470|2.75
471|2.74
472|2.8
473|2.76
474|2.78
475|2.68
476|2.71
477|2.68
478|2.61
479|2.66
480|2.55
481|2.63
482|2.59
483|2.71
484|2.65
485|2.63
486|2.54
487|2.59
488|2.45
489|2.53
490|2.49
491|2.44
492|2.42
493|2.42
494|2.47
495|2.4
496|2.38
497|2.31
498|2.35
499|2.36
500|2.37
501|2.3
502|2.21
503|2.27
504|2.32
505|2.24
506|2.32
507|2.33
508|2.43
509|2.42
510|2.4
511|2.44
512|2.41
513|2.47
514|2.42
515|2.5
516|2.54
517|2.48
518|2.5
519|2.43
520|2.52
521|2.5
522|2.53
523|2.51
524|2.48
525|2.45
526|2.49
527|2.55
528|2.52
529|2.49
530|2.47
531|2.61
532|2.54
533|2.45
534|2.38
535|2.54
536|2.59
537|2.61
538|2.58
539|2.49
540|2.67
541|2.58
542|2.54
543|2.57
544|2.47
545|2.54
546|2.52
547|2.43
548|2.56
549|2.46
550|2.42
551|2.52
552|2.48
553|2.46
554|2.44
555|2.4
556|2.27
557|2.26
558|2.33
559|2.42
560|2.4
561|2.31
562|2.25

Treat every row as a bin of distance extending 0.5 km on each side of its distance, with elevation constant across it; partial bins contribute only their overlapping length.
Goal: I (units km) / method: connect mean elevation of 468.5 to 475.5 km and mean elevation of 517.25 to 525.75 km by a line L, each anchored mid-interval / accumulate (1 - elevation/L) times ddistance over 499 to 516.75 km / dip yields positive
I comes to 1.3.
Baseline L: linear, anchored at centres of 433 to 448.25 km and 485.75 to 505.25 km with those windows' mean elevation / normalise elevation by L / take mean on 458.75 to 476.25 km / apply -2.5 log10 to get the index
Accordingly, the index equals -0.18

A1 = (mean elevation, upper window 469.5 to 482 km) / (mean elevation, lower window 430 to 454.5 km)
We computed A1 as 1.15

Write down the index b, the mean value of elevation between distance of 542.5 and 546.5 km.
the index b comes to 2.52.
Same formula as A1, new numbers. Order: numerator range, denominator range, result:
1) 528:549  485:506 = 1.06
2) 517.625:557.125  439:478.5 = 0.96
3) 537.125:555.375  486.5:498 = 1.03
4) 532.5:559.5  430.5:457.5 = 1.05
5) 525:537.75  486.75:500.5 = 1.04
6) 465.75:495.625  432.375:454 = 1.11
